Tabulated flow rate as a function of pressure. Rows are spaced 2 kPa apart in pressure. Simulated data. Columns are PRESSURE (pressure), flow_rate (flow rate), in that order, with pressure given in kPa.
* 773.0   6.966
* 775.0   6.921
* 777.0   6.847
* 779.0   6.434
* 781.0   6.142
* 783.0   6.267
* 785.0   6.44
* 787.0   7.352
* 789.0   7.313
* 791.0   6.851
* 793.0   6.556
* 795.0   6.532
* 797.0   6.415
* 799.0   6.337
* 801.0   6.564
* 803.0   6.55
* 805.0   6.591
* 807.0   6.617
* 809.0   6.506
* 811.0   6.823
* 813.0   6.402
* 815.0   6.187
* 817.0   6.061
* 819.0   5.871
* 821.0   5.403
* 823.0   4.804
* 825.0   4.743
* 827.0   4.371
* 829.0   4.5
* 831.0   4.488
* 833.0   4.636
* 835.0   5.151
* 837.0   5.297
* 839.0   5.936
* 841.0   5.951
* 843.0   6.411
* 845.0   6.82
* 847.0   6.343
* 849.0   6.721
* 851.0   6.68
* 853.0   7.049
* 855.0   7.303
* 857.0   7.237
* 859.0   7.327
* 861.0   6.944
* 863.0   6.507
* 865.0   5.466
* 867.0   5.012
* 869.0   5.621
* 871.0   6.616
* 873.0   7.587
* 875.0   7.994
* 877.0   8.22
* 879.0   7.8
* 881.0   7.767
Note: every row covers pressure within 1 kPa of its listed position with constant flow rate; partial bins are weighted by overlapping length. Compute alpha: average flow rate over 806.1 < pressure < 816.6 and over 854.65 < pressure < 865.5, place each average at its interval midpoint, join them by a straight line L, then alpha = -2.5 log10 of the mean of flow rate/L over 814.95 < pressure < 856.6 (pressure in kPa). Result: 0.158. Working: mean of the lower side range 6.48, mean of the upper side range 6.83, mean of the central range 5.76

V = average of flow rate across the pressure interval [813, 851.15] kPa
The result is 5.6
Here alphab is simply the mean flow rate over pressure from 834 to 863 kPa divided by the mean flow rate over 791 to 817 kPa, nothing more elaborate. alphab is 1.00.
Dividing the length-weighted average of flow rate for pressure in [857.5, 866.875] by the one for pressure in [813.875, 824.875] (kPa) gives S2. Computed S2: 1.15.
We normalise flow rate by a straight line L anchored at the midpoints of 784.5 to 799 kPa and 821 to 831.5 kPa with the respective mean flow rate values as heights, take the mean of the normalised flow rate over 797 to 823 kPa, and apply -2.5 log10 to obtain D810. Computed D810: -0.12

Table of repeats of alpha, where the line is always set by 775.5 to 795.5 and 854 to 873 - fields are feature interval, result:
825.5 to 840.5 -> 0.310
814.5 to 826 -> 0.202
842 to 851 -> -0.007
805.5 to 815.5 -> 0.016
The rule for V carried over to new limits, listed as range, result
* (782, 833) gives 6.07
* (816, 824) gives 5.53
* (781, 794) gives 6.75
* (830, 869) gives 6.16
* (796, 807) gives 6.5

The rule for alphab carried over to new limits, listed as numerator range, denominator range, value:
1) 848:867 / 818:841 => 1.33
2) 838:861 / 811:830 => 1.23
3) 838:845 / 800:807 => 0.94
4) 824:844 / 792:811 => 0.79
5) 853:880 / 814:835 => 1.35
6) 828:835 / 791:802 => 0.71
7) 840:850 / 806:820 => 1.02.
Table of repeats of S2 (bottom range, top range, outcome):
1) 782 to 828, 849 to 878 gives 1.09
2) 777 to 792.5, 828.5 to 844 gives 0.80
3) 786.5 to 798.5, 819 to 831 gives 0.71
